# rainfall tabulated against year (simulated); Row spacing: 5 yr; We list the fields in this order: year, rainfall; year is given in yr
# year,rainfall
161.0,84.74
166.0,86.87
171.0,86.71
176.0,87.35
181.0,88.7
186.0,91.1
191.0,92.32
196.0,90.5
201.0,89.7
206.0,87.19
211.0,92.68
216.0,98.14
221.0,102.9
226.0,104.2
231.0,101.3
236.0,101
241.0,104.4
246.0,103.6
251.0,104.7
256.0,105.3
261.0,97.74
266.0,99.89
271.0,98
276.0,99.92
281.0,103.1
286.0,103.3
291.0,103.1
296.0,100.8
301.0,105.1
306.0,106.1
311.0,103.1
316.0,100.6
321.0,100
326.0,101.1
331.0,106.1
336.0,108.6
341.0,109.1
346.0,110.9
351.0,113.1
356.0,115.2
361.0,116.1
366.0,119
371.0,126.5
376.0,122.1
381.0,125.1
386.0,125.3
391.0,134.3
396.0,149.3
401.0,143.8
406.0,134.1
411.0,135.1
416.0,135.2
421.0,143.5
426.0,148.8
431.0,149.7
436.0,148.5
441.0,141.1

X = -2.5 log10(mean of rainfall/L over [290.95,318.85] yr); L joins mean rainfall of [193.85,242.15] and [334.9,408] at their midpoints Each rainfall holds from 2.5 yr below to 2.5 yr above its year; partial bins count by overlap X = 0.09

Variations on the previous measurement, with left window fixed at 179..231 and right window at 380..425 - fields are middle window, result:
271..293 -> 0.09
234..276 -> 0.03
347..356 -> 0.11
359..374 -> 0.07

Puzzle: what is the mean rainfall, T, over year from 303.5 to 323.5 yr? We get 102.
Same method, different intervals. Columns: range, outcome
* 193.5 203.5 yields 90.1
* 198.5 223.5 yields 94.1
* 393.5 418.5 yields 140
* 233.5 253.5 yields 103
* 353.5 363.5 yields 116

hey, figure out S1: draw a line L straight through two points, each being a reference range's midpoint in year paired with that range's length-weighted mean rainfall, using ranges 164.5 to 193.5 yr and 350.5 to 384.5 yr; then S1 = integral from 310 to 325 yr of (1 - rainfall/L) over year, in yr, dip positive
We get 1.4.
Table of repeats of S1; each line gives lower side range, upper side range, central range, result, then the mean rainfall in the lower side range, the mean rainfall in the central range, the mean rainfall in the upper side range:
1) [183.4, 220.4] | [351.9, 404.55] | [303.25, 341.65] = 4.0 yr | 92.2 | 104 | 127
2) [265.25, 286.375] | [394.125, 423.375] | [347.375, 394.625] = 2.4 yr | 101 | 122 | 140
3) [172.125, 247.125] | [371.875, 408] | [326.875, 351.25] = 2.7 yr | 95.4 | 109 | 133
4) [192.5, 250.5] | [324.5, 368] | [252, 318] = 1.6 yr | 97.9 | 102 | 111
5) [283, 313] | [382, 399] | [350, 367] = 1.2 yr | 104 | 116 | 136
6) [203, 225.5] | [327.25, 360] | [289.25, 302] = 0.3 yr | 95.9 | 103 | 110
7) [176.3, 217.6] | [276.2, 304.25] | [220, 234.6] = -1.2 yr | 90.9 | 103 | 103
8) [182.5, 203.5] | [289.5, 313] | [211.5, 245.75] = -2.3 yr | 90.8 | 102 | 104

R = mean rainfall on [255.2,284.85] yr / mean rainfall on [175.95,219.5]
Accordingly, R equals 1.10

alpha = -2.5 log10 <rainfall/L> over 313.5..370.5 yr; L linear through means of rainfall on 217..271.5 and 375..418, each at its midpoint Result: 0.12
